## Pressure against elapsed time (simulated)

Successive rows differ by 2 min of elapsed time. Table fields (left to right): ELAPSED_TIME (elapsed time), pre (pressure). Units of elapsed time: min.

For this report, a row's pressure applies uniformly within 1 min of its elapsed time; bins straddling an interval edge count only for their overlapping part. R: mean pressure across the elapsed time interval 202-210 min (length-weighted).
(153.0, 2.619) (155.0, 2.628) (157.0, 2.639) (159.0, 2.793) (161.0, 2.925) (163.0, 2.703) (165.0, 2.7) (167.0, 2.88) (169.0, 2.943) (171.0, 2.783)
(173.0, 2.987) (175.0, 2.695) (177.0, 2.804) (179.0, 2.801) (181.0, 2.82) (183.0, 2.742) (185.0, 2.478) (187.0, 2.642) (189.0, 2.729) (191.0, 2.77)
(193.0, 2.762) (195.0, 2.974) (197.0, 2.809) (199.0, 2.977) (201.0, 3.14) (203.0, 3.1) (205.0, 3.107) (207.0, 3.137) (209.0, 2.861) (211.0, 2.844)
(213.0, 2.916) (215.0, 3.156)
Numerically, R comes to 3.05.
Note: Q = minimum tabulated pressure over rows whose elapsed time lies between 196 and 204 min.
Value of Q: 2.809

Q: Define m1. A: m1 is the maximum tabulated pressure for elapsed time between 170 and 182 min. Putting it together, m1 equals 2.987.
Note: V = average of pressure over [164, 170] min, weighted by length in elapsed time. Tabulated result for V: 2.84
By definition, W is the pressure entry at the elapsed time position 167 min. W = 2.88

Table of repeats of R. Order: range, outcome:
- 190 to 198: 2.83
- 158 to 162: 2.86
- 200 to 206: 3.12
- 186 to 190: 2.69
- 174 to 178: 2.75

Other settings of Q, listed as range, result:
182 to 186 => 2.478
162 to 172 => 2.7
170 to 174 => 2.783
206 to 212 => 2.844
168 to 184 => 2.695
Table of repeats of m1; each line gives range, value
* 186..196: 2.974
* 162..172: 2.943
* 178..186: 2.82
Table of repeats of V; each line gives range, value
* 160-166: 2.78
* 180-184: 2.78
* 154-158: 2.63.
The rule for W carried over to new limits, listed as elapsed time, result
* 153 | 2.619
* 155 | 2.628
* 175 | 2.695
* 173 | 2.987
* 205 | 3.107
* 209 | 2.861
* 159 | 2.793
